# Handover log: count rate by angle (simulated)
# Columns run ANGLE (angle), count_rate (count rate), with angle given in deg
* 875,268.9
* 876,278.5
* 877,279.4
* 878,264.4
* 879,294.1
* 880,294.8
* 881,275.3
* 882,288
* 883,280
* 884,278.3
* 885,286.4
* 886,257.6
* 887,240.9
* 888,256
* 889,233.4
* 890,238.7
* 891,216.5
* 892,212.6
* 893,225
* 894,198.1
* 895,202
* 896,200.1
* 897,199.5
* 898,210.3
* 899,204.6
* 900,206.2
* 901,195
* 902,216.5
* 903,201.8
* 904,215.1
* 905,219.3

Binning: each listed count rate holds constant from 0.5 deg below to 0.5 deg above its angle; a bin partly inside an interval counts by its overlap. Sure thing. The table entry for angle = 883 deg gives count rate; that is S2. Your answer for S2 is 280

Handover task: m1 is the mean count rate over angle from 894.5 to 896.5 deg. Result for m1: 201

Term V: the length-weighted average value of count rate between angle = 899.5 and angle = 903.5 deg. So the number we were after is 205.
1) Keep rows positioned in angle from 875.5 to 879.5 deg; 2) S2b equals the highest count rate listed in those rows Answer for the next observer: 294.1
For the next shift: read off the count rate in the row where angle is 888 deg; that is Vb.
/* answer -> 256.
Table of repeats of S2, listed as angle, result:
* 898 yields 210.3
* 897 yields 199.5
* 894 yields 198.1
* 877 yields 279.4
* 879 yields 294.1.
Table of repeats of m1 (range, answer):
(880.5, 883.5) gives 281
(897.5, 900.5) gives 207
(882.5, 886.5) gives 276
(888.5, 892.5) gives 225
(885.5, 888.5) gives 252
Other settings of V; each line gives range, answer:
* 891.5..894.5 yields 212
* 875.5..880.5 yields 282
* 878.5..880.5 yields 294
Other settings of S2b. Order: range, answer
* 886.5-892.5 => 256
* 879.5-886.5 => 294.8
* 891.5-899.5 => 225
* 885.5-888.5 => 257.6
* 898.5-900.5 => 206.2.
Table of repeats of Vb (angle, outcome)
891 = 216.5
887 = 240.9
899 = 204.6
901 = 195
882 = 288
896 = 200.1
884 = 278.3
